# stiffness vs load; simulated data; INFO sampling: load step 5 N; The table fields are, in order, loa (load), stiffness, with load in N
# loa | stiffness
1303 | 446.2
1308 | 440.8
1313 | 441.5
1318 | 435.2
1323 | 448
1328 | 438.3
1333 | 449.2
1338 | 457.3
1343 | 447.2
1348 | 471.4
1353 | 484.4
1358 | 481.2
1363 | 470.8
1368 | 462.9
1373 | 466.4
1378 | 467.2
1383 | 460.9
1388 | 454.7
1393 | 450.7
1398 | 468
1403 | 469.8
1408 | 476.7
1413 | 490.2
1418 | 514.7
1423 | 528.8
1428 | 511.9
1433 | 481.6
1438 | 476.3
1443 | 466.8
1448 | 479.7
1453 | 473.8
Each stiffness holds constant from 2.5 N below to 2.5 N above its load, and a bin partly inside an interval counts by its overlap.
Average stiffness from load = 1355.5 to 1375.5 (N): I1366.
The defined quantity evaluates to 470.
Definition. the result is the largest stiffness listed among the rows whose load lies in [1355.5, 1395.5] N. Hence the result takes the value 481.2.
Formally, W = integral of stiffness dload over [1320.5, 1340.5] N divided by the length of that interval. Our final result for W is 448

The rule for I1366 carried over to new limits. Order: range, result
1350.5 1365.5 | 479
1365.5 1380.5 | 466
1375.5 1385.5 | 464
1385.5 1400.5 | 458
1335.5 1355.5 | 465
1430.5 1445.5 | 475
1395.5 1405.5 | 469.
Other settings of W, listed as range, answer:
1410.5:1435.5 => 505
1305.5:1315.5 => 441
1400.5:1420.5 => 488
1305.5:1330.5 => 441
